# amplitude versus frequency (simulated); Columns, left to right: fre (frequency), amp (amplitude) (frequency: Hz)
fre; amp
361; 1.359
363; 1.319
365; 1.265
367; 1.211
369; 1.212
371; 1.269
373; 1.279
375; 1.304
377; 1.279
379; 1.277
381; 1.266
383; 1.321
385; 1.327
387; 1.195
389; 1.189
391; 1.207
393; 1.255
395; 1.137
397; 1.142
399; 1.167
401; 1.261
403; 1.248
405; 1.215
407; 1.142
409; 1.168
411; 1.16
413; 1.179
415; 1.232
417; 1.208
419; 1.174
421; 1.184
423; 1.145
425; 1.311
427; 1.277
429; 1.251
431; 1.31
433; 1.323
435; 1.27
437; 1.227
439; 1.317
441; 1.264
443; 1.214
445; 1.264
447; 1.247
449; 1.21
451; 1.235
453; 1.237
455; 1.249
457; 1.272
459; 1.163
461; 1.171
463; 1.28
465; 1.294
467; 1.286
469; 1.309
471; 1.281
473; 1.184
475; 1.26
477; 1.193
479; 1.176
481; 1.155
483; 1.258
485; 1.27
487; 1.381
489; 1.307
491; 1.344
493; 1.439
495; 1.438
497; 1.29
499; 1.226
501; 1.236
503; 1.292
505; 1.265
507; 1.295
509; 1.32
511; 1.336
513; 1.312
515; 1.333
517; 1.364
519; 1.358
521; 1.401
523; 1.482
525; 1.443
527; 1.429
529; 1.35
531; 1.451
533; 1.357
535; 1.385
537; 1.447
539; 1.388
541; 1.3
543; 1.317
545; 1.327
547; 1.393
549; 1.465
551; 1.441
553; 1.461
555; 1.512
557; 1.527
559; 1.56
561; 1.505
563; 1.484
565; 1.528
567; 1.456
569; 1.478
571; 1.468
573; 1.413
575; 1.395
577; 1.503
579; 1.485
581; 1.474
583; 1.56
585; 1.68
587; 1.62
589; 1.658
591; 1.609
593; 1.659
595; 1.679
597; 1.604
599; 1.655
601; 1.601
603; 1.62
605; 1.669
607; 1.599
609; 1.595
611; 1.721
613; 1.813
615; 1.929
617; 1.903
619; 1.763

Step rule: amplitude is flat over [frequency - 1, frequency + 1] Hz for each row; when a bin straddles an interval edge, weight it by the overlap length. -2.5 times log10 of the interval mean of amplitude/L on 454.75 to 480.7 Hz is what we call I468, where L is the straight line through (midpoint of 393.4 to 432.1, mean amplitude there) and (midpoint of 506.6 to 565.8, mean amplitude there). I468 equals 0.05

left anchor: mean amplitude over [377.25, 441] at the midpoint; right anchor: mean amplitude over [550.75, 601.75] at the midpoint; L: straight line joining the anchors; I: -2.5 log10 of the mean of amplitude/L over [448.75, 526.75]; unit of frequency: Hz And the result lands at 0.07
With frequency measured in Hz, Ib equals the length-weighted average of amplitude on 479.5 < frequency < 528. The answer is 1.33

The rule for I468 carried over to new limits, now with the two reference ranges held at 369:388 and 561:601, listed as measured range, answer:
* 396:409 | 0.10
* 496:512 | 0.13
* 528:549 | 0.09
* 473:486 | 0.16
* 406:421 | 0.12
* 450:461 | 0.13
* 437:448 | 0.09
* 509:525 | 0.07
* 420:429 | 0.09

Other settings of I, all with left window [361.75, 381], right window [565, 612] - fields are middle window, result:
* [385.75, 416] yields 0.10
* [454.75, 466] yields 0.13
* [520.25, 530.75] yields 0.05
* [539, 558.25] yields 0.07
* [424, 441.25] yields 0.06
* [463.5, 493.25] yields 0.12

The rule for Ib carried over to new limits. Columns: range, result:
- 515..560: 1.41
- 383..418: 1.21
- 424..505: 1.27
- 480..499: 1.32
